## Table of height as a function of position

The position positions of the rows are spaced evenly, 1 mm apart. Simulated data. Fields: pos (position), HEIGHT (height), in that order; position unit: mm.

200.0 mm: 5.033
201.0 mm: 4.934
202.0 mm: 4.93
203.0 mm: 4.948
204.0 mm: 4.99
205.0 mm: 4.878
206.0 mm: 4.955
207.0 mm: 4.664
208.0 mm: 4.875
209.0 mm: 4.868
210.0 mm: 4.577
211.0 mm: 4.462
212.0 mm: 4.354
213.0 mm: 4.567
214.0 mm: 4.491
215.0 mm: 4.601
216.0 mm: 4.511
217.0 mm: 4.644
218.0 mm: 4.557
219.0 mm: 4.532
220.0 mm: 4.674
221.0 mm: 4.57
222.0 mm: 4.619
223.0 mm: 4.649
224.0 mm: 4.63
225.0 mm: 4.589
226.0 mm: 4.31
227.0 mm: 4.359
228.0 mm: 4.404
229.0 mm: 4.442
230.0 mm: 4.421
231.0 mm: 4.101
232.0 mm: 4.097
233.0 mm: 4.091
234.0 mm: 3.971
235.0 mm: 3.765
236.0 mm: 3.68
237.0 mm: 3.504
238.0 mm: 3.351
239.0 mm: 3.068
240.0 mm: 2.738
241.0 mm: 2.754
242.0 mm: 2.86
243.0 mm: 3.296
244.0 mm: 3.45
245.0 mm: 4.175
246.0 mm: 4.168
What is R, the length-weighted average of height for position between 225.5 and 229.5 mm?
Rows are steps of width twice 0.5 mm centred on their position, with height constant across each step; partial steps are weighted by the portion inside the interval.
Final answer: 4.38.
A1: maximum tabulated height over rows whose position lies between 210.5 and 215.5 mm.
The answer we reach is 4.601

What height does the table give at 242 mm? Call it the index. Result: 2.86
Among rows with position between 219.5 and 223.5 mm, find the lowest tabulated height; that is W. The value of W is 4.57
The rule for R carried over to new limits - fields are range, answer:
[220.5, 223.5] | 4.61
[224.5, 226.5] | 4.45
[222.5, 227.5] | 4.51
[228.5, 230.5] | 4.43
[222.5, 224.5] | 4.64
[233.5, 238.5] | 3.65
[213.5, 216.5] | 4.53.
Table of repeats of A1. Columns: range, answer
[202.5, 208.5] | 4.99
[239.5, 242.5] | 2.86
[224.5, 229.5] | 4.589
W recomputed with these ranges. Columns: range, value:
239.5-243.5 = 2.738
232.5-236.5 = 3.68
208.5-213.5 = 4.354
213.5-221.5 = 4.491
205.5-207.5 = 4.664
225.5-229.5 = 4.31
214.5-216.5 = 4.511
